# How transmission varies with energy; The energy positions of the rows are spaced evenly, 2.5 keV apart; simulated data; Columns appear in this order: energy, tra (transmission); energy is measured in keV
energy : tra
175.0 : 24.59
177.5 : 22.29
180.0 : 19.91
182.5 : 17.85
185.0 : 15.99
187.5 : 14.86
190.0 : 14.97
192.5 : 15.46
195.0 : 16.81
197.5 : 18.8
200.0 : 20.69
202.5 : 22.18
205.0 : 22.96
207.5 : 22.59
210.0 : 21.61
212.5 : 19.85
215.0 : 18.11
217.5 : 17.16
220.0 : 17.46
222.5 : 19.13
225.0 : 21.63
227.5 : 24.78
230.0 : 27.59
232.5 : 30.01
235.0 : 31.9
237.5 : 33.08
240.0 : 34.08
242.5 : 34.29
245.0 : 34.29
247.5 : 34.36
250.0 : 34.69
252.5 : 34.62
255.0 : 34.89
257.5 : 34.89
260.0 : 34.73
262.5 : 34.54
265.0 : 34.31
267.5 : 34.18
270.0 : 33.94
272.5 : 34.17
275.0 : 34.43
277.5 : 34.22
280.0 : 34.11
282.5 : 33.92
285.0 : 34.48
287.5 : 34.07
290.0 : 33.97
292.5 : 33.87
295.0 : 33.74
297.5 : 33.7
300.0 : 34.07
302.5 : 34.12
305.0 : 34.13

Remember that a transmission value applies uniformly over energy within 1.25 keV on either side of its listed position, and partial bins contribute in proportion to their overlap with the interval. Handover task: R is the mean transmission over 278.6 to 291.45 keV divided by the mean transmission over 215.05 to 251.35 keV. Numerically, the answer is 1.2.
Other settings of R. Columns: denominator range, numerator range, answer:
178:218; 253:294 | 1.82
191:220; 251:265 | 1.78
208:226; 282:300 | 1.75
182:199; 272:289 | 2.09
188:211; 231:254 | 1.72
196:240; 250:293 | 1.48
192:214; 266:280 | 1.69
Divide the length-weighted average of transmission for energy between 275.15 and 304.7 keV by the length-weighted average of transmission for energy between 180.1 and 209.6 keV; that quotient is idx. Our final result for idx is 1.8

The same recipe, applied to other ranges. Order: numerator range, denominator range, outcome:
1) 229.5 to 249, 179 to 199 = 1.94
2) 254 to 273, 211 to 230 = 1.70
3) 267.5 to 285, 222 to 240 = 1.23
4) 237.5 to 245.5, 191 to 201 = 1.91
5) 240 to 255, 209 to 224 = 1.82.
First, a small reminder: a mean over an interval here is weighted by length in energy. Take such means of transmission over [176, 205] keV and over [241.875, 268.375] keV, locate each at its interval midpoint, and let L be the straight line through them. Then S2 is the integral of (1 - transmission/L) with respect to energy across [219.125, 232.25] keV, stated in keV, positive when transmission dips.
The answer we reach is 2.16 keV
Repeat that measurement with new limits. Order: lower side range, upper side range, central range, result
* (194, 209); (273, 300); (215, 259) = -4.1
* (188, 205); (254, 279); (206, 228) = 2.7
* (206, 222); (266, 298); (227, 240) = -3.5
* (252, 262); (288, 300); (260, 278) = 0.1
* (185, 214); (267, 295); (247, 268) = -3.5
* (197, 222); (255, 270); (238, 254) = -2.3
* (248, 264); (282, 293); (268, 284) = 0.1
